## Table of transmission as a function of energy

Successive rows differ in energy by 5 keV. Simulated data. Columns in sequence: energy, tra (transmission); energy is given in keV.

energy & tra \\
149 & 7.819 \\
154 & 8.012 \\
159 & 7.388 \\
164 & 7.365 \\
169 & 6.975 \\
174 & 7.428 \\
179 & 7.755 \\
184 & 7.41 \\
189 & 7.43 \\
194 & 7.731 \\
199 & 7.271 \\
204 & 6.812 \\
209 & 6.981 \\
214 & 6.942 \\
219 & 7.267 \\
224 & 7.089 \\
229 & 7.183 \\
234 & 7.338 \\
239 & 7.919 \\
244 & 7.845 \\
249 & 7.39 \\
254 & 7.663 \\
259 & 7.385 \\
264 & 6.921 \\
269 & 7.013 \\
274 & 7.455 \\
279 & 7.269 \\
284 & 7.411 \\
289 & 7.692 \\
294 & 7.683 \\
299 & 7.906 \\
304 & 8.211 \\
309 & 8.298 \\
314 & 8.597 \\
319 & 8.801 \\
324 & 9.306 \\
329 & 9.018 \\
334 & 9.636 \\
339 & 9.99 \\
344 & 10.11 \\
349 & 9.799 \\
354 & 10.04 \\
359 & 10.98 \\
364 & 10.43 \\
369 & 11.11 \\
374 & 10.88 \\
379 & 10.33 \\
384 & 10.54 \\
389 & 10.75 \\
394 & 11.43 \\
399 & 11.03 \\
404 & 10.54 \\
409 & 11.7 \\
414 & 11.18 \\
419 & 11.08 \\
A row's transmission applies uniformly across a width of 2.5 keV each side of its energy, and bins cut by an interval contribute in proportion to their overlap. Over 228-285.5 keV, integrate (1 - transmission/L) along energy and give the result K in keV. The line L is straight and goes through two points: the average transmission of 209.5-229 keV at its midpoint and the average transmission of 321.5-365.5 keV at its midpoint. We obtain 3.8 keV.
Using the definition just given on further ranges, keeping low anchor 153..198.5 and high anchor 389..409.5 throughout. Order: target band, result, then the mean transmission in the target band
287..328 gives 5.37 keV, 8.35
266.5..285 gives 3.68 keV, 7.28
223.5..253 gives 3.42 keV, 7.5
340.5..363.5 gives 0.17 keV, 10.2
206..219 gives 1.70 keV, 7.01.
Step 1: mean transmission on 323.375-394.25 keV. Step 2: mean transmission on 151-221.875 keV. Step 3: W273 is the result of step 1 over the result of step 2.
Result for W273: 1.40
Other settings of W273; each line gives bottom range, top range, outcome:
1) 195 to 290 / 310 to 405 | 1.39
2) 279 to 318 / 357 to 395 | 1.35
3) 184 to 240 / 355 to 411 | 1.50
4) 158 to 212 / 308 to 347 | 1.27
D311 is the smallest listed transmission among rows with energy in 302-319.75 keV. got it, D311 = 8.211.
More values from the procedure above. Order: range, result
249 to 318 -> 6.921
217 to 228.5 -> 7.089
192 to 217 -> 6.812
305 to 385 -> 8.298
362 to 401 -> 10.33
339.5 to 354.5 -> 9.799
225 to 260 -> 7.183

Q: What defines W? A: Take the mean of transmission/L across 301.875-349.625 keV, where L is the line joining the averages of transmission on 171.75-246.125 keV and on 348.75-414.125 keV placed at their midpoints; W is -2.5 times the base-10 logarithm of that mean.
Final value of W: 0.061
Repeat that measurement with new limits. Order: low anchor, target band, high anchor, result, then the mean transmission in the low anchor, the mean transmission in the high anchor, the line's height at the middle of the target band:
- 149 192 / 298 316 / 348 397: 0.17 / 7.49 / 10.7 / 9.63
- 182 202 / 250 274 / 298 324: 0.11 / 7.45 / 8.48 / 8.05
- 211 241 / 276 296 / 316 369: 0.15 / 7.27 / 9.86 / 8.61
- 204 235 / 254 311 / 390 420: 0.12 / 7.1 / 11.1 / 8.47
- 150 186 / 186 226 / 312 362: 0.11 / 7.49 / 9.65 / 7.98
